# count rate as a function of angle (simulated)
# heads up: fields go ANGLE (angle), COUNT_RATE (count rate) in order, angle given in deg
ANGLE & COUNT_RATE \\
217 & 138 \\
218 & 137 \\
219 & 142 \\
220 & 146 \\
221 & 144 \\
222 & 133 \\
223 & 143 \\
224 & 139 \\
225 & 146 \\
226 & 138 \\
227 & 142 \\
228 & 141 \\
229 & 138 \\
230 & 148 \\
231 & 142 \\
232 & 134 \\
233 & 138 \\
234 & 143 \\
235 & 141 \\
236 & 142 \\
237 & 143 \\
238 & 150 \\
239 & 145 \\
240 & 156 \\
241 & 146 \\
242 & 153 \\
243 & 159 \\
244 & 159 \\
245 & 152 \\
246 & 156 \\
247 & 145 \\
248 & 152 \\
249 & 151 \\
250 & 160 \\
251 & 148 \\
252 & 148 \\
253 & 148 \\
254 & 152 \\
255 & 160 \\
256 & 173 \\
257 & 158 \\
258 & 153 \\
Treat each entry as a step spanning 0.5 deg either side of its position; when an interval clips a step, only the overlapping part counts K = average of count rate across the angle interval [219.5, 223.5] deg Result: 142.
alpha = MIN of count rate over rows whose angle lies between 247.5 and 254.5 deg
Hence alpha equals 148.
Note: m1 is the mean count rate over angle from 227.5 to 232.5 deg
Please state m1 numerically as 141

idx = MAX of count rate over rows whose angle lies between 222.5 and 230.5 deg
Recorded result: 148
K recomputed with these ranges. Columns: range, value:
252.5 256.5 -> 158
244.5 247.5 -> 151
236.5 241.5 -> 148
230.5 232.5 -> 138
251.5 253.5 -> 148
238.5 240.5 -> 150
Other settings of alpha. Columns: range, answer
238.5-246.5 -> 145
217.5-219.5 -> 137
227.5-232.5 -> 134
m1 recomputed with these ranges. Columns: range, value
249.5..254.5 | 151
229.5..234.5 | 141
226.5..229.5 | 140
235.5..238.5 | 145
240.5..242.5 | 150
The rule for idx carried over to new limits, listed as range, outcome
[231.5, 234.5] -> 143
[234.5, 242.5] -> 156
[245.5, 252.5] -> 160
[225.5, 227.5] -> 142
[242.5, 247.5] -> 159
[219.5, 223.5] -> 146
